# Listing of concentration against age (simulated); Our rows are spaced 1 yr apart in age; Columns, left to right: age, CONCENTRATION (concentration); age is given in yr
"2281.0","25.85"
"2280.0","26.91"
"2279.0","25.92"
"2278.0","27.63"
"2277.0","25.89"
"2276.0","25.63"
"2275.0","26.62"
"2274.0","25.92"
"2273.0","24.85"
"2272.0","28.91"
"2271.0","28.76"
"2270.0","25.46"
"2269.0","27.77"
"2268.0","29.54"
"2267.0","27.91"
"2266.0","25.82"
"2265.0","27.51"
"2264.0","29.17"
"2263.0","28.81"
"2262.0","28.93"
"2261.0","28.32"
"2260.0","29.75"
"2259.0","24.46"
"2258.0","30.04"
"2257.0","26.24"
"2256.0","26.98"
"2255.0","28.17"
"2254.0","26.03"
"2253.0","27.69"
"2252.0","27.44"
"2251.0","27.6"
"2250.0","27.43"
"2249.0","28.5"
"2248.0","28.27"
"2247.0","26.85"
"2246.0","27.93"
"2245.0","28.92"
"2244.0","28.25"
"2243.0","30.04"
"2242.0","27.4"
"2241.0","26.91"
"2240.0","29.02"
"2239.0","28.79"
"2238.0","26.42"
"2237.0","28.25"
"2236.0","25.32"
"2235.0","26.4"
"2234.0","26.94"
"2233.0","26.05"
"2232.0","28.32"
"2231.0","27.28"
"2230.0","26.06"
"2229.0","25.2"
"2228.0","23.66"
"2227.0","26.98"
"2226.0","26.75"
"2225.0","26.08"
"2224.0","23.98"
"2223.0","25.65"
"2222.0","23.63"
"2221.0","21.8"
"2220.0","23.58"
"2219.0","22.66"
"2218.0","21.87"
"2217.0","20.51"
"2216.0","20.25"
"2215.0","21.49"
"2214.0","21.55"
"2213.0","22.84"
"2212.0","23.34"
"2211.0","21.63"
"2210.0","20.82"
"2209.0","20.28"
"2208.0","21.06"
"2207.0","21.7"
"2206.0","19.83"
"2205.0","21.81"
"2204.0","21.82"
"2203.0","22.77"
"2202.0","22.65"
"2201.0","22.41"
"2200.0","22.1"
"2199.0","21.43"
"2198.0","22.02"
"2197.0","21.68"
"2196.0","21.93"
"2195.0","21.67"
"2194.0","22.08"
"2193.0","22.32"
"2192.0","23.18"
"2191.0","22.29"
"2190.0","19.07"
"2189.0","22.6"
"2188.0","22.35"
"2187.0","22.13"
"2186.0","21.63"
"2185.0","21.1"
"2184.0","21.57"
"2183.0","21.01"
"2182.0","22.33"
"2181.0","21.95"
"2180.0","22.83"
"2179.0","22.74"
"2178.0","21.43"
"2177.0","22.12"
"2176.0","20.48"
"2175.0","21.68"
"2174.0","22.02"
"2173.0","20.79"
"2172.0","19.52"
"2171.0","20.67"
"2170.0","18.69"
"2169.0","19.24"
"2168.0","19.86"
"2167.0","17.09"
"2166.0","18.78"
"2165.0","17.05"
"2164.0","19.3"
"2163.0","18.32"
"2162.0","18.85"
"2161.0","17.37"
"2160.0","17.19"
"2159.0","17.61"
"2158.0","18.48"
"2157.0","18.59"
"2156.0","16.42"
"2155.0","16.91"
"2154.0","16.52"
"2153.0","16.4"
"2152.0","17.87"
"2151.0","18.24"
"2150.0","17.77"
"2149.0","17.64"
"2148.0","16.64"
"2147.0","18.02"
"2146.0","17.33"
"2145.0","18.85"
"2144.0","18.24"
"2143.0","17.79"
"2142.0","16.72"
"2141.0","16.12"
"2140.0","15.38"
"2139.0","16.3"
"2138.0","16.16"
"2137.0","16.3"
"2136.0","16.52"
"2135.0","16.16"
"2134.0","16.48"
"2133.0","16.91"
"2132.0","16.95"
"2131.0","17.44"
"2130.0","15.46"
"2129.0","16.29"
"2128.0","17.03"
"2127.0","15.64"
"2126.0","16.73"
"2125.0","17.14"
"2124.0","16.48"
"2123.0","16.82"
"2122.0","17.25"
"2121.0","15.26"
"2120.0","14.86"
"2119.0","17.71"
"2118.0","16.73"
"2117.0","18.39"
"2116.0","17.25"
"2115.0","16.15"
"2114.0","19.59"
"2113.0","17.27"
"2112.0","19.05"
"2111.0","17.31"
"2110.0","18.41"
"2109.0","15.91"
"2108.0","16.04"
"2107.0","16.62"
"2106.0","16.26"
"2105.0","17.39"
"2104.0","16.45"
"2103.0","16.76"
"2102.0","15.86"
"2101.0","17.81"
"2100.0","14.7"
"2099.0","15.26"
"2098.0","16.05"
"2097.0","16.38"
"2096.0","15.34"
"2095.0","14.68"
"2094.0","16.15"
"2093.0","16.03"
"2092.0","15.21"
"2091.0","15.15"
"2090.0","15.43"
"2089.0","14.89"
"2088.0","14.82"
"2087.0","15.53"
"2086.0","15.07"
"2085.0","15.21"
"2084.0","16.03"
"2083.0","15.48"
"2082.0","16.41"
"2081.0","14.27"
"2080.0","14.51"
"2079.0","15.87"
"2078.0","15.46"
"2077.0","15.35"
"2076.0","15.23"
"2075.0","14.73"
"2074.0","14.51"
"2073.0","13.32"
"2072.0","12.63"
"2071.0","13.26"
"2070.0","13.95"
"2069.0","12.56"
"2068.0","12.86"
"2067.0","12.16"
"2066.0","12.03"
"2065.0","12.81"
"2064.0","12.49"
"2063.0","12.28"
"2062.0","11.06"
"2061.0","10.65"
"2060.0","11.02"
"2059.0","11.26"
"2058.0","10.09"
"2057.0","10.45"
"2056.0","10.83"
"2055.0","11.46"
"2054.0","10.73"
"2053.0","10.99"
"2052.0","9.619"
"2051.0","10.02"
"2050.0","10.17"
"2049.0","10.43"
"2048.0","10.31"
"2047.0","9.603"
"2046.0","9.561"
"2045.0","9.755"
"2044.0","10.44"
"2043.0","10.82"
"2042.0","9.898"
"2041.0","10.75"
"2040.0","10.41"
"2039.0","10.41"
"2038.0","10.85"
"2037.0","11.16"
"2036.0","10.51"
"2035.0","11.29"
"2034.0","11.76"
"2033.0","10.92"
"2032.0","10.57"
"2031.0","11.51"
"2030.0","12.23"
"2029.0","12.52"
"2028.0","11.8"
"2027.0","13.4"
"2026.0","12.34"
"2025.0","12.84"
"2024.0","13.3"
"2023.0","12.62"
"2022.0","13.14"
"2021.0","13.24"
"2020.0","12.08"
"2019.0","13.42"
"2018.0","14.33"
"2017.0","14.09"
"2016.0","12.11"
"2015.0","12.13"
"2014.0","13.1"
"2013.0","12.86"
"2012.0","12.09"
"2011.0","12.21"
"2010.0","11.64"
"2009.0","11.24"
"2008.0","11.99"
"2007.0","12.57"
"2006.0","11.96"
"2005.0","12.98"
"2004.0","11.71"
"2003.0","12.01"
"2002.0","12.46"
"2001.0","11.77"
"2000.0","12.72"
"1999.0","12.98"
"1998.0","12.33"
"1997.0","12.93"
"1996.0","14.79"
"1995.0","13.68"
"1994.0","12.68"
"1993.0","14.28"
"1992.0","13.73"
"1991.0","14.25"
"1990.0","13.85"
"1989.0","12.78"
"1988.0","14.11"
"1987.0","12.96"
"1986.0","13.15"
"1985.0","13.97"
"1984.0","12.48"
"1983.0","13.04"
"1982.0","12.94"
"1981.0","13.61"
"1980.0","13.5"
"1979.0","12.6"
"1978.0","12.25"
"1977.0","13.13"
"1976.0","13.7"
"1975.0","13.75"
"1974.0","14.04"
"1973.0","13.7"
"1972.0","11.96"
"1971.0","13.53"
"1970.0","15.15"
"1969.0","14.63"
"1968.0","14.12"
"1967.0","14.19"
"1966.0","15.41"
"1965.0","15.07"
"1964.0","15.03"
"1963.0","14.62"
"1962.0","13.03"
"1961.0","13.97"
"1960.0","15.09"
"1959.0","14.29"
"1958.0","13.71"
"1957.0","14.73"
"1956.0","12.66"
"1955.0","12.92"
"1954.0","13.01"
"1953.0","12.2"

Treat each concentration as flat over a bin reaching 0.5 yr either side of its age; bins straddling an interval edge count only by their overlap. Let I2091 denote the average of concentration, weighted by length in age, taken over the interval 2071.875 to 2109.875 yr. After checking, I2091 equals 15.6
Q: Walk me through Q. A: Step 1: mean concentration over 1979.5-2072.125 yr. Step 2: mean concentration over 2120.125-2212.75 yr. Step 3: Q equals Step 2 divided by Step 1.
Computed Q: 1.60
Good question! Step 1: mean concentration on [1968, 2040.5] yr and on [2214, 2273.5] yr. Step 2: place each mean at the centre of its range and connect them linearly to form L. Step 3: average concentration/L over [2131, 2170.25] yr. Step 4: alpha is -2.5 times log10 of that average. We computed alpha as 0.21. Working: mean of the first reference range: 12.7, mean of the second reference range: 26.6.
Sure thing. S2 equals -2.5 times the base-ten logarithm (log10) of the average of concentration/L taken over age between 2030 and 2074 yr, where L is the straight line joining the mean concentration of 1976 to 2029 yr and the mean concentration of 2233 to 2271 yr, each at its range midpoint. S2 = 0.38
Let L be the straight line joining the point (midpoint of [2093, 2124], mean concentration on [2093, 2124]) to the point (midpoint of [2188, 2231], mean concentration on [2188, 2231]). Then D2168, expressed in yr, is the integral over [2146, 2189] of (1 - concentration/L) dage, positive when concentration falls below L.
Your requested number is 1.5 yr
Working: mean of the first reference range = 16.6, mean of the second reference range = 22.6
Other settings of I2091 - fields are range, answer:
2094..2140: 16.6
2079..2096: 15.3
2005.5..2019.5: 12.6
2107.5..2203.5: 18.8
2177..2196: 21.9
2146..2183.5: 19.1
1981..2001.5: 13.3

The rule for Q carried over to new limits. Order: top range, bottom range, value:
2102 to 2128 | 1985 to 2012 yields 1.32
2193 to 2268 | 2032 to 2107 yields 1.92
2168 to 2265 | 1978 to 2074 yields 1.99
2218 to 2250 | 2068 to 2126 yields 1.67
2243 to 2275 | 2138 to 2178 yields 1.51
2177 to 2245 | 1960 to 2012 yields 1.77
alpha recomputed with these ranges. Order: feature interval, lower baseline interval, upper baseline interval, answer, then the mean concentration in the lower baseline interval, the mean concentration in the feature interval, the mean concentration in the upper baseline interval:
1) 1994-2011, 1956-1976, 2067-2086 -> 0.15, 14.2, 12.5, 14.5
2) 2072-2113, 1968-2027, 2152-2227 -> 0.08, 13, 15.8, 21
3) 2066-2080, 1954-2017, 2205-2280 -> 0.25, 13.3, 13.9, 25.9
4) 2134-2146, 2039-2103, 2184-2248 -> 0.09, 13.2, 16.8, 23.9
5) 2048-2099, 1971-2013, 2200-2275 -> 0.27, 12.9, 13.4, 25.7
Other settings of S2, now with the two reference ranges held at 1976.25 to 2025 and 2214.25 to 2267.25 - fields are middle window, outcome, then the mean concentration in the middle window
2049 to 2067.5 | 0.409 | 11.1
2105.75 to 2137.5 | 0.172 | 16.8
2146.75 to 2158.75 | 0.227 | 17.4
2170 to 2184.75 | 0.073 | 21.4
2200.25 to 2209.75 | 0.135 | 21.6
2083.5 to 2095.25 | 0.167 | 15.4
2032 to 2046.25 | 0.380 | 10.6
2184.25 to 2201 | 0.090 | 21.9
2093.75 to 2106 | 0.154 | 16.1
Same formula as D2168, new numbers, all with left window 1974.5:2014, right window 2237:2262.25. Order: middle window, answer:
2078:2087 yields 1.35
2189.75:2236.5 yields 4.80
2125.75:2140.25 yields 3.19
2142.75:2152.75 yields 1.87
